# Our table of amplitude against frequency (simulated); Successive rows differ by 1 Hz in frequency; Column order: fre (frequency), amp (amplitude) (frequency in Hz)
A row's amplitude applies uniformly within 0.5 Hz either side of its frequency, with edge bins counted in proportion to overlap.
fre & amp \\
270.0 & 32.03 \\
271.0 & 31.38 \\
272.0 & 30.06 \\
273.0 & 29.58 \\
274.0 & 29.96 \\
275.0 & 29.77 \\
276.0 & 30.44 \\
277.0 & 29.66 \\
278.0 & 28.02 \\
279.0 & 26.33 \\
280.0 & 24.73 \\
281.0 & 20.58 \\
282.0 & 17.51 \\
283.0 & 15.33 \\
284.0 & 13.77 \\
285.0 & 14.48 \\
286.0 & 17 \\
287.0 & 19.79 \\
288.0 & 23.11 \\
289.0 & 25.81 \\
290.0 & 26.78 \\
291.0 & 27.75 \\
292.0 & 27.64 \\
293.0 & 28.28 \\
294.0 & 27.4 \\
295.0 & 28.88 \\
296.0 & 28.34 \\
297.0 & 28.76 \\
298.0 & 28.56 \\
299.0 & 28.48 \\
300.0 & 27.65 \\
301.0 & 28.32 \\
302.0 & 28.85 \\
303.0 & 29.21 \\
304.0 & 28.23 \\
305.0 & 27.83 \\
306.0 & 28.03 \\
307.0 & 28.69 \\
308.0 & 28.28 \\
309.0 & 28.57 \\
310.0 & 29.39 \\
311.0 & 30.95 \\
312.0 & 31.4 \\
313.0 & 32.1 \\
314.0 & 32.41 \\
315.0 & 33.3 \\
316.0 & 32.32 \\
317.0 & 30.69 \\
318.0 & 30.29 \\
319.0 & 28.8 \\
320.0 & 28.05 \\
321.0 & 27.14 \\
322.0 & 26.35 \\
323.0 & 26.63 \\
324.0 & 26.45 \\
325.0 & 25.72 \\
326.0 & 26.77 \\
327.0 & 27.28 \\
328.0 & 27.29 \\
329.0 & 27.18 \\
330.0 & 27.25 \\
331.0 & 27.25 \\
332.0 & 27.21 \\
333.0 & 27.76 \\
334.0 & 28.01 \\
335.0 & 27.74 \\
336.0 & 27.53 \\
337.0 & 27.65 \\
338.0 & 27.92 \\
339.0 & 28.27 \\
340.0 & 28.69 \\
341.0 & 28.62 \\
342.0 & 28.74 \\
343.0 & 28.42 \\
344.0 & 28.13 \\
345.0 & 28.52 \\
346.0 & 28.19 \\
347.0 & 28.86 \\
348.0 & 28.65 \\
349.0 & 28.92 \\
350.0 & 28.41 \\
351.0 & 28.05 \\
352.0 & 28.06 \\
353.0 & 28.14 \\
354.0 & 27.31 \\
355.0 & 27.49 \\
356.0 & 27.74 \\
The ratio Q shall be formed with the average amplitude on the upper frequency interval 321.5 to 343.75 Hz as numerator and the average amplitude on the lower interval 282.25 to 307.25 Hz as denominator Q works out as 1.08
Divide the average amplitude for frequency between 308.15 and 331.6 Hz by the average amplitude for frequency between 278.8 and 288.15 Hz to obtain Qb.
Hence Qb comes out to 1.53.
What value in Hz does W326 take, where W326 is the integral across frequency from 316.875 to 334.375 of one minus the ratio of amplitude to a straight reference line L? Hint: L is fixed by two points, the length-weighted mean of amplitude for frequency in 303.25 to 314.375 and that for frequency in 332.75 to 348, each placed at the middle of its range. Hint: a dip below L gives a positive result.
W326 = 0.8 Hz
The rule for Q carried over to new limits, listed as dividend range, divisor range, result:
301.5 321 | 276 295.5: 1.27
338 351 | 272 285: 1.16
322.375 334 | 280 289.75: 1.41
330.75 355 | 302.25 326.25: 0.97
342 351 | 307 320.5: 0.94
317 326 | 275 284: 1.16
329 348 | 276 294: 1.21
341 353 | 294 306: 1.00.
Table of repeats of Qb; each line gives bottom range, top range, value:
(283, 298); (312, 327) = 1.21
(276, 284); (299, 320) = 1.29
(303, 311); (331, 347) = 0.98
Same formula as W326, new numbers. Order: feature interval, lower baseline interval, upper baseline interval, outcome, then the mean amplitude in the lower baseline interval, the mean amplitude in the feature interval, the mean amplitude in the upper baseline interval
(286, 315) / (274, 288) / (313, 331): -3.1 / 22.4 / 28.1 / 28.5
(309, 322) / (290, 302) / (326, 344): -1.1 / 28.2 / 30.3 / 27.8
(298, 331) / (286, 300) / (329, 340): -1.9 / 26.6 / 28.7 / 27.7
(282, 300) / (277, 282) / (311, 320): 1.9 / 24.6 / 24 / 31.2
